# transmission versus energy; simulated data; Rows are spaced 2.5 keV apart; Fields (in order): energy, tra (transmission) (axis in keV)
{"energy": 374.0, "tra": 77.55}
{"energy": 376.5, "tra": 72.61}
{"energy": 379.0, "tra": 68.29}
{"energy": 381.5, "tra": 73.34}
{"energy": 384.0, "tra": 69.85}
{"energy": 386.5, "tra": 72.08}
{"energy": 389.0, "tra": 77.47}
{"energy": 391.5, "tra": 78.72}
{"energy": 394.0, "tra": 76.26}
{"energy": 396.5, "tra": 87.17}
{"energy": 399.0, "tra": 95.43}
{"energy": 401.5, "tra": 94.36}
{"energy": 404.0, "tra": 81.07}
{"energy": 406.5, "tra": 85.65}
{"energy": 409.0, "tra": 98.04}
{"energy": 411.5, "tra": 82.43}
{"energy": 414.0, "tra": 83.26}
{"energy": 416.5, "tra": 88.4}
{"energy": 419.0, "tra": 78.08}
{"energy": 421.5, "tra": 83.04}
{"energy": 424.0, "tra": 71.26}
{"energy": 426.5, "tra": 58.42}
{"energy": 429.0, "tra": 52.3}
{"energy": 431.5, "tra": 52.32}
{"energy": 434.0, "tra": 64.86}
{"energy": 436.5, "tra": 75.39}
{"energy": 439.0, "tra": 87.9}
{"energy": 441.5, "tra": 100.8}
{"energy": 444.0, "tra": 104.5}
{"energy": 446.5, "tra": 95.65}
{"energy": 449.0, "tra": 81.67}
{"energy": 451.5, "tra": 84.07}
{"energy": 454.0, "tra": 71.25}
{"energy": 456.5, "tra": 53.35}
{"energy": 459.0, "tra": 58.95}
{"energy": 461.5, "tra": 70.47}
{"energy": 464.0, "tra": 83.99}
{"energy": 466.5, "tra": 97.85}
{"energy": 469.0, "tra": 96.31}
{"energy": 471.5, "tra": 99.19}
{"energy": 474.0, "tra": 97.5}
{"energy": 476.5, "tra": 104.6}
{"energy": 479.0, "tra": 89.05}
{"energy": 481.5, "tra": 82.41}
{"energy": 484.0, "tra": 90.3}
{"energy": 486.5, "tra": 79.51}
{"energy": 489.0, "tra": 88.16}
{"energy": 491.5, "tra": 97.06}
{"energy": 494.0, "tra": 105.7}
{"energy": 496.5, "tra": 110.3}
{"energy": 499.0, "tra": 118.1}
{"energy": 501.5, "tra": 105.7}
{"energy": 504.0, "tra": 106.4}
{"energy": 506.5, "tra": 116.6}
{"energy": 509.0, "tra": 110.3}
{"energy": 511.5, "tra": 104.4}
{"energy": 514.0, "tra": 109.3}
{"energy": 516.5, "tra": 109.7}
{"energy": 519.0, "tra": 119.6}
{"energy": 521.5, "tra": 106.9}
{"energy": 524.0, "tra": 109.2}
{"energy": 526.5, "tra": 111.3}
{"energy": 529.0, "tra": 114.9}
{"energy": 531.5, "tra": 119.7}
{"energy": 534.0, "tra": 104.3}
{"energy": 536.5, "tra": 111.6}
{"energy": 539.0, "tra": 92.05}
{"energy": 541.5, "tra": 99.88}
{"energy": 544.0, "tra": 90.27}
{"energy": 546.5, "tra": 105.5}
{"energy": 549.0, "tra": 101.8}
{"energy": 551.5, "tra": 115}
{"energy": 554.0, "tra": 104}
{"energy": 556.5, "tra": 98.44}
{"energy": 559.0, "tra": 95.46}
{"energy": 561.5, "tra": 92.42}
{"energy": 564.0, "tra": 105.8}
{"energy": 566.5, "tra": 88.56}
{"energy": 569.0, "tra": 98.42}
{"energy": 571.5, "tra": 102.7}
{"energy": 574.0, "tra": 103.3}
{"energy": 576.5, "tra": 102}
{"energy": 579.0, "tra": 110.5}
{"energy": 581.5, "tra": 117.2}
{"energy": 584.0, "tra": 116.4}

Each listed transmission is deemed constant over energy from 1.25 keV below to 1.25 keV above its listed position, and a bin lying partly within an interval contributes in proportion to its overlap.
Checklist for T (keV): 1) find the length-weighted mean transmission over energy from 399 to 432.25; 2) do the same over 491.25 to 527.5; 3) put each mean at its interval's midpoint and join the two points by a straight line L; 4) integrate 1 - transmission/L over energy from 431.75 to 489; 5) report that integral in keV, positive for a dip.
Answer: 5.5 keV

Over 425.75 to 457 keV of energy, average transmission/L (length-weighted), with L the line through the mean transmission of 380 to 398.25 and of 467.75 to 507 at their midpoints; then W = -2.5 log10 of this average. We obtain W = 0.16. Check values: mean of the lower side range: 76.8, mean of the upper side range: 98.8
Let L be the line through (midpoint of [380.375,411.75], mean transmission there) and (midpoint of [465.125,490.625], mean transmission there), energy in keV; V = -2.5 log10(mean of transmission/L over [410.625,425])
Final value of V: 0.05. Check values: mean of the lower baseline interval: 82.5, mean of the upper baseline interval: 92.5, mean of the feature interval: 81.2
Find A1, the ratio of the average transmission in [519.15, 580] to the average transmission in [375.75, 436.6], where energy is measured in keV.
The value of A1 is 1.3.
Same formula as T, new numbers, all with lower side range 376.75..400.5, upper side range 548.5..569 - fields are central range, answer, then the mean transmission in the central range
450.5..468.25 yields 2.5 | 74.8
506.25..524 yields -3.1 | 111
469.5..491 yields -0.5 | 91.7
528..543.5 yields -1.5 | 106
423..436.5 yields 3.6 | 61.1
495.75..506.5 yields -2.1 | 111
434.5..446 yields -0.8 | 90.6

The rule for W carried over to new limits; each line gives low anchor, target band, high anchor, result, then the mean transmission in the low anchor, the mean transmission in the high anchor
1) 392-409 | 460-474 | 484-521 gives 0.11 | 87.1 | 105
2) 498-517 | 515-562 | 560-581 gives 0.00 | 110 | 101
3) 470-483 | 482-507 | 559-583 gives -0.05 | 94.5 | 102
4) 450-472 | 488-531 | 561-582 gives -0.22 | 78.8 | 102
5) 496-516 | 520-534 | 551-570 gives -0.06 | 110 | 99.2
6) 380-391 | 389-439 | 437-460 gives -0.02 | 73.5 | 82.1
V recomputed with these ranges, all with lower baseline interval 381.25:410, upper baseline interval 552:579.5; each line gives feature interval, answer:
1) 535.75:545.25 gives 0.00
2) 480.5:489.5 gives 0.09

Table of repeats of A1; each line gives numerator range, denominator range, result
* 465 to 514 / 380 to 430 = 1.26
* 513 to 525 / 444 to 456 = 1.33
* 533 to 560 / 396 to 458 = 1.27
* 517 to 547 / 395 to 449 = 1.31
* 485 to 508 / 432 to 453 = 1.21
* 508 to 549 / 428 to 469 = 1.38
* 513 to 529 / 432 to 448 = 1.29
